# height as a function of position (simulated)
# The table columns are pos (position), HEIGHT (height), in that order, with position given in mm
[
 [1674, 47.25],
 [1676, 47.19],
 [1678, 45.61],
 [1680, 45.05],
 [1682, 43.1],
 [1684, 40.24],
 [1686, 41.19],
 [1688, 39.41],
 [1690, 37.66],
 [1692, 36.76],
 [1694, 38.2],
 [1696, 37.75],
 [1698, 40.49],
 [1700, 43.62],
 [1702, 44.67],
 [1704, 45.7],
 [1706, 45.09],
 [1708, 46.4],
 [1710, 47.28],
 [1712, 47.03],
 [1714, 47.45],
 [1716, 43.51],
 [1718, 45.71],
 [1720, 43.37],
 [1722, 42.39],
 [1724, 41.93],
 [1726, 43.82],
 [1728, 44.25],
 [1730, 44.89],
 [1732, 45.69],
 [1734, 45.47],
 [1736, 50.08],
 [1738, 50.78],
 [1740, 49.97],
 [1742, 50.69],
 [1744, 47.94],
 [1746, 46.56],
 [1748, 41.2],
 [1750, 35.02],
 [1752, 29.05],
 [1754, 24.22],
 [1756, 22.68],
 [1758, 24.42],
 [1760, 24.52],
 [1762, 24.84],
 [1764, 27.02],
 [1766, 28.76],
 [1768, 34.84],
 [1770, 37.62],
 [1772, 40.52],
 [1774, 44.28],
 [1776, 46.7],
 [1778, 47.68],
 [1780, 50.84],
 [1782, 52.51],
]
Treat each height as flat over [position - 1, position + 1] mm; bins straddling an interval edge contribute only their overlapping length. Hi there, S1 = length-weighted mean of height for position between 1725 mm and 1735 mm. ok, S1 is 44.8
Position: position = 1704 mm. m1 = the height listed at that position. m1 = 45.7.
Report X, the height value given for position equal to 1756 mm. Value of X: 22.68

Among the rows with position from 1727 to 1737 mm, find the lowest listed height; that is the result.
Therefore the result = 44.25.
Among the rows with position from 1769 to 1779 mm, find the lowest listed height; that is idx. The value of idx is 37.62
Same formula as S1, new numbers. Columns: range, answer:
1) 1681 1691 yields 40.3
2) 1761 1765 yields 25.9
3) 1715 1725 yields 43.4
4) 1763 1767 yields 27.9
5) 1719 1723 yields 42.9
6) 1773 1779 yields 46.2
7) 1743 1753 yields 40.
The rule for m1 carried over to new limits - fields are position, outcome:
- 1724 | 41.93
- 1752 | 29.05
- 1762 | 24.84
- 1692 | 36.76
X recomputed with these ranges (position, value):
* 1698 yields 40.49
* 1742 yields 50.69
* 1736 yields 50.08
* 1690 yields 37.66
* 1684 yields 40.24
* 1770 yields 37.62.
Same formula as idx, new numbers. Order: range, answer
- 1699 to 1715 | 43.62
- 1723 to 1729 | 41.93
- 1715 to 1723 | 42.39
